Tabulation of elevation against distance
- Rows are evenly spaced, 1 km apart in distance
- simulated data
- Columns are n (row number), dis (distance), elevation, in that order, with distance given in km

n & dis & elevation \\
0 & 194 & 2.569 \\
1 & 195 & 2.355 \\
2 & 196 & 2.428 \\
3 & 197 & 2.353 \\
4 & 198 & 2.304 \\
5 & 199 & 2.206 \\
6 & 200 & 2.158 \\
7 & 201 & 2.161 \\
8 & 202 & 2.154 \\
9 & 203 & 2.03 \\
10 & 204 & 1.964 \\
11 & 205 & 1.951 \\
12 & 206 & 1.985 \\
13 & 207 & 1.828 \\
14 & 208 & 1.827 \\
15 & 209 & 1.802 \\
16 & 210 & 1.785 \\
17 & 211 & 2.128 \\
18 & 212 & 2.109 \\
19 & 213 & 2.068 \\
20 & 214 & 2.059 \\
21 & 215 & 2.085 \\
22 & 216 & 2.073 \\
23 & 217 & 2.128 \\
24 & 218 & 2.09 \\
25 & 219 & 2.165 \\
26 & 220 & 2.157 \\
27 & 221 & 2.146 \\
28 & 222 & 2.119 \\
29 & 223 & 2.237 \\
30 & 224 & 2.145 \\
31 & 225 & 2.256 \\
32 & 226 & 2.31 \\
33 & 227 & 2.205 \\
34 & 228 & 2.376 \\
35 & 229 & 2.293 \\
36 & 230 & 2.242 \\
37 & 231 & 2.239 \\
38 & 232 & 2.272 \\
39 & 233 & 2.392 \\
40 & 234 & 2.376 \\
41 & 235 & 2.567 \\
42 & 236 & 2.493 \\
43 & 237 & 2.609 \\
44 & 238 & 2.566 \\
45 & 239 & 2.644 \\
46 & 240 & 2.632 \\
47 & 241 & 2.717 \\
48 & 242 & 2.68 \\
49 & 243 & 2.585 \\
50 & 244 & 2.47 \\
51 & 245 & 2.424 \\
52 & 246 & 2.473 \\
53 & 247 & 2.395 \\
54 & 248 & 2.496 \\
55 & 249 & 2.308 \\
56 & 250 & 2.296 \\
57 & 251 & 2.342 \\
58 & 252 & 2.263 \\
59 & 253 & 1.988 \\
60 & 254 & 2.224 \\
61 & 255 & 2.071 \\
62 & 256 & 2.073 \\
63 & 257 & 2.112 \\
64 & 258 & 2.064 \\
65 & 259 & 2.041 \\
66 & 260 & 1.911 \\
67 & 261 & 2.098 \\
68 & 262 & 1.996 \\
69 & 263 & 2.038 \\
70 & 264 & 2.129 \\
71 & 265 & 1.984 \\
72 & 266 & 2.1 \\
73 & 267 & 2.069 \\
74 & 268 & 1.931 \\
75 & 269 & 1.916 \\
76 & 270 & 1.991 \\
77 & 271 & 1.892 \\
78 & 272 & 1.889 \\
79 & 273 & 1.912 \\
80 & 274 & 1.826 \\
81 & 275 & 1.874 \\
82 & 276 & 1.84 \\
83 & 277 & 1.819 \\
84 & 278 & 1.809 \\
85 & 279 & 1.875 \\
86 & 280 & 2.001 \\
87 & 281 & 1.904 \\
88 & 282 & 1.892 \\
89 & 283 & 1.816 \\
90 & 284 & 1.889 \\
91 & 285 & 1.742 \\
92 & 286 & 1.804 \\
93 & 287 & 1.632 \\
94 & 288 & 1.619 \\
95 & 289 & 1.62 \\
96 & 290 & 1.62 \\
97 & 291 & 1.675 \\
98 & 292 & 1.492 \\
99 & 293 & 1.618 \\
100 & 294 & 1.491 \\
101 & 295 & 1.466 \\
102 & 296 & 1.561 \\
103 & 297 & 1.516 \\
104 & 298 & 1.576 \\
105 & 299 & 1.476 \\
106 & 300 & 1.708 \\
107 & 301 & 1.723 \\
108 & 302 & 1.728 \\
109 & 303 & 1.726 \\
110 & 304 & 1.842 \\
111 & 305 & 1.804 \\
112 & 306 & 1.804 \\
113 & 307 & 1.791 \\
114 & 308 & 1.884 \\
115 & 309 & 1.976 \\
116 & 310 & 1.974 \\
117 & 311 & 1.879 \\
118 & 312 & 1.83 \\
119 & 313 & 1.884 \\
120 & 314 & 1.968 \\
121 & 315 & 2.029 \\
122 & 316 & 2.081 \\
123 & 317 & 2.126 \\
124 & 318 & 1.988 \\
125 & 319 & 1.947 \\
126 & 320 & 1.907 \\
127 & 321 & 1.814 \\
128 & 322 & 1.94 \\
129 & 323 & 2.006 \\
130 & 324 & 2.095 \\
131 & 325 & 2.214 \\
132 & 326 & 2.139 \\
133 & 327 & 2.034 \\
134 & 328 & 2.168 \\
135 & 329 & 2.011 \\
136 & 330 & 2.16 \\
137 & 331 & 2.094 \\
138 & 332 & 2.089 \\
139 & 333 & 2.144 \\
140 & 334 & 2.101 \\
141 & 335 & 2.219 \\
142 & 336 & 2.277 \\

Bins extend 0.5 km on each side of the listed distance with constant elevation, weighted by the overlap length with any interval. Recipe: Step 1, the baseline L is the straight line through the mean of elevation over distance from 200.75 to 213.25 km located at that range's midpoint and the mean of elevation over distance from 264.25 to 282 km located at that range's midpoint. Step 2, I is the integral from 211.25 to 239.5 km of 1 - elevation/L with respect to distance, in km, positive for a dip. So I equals -4.3 km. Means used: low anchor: 1.98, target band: 2.26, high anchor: 1.92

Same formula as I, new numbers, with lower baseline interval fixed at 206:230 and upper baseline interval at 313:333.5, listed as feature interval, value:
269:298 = 4.41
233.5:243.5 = -2.36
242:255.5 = -1.68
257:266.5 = 0.16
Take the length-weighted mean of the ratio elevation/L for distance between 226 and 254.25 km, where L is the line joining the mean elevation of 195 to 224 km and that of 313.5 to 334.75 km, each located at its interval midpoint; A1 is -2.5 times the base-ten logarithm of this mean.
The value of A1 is -0.16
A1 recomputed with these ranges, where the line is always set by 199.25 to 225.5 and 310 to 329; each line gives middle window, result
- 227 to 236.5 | -0.15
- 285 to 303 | 0.24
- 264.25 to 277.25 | 0.05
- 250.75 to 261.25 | -0.03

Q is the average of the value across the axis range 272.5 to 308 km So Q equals 1.73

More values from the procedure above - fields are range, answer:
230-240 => 2.46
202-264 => 2.22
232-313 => 2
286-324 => 1.78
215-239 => 2.28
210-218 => 2.07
